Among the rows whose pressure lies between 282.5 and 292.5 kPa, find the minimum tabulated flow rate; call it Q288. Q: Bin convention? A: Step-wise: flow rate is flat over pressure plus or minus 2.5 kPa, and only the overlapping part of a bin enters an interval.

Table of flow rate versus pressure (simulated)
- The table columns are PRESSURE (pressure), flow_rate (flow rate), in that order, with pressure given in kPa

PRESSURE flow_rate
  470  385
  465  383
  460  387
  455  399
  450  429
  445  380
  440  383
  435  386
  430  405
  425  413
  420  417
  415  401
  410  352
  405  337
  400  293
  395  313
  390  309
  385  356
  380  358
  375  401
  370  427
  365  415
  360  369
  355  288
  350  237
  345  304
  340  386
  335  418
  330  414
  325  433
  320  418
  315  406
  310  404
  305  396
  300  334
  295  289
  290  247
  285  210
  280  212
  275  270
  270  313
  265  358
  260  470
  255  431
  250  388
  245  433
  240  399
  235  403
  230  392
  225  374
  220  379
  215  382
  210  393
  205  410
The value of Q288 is 210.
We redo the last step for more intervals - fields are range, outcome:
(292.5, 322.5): 289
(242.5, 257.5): 388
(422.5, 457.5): 380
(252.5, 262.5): 431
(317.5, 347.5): 304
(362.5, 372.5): 415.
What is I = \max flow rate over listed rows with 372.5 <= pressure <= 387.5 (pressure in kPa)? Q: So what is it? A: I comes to 401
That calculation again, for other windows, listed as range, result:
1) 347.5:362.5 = 369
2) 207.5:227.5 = 393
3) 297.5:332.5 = 433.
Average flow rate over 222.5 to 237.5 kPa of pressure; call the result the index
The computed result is 390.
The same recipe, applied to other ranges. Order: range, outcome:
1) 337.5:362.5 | 317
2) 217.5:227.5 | 376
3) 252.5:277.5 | 368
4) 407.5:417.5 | 376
